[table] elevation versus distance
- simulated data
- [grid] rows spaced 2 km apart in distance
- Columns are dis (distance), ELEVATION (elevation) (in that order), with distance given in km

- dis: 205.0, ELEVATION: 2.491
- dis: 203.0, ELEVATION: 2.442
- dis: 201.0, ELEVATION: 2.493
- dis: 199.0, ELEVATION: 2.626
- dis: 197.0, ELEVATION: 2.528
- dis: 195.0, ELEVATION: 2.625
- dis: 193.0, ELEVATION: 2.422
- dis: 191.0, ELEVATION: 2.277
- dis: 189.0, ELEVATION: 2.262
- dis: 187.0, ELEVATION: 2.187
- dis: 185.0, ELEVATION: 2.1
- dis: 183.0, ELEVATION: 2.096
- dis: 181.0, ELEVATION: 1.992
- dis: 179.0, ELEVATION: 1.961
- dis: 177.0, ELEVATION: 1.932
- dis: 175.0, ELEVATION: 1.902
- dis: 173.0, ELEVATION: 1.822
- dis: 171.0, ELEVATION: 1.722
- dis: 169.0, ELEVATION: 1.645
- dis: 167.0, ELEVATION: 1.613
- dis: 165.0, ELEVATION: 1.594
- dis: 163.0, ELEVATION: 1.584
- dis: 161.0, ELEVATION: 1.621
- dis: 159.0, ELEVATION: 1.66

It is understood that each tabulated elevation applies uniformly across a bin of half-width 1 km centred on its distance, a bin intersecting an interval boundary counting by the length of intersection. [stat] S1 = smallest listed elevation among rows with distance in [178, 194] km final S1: 1.961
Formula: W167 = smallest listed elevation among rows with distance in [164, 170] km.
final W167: 1.594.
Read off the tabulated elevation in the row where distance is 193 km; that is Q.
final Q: 2.422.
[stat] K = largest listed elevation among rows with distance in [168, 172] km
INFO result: 1.722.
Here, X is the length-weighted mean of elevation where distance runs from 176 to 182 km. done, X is 1.96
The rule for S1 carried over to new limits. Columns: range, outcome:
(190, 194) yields 2.277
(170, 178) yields 1.722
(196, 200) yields 2.528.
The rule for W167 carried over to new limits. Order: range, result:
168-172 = 1.645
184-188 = 2.1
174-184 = 1.902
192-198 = 2.422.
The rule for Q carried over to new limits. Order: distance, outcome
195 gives 2.625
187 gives 2.187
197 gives 2.528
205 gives 2.491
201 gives 2.493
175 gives 1.902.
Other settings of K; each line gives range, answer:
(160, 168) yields 1.621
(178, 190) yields 2.262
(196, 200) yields 2.626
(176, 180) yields 1.961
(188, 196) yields 2.625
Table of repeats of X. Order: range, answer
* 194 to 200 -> 2.59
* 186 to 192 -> 2.24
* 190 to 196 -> 2.44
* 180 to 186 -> 2.06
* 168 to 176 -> 1.77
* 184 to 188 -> 2.14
